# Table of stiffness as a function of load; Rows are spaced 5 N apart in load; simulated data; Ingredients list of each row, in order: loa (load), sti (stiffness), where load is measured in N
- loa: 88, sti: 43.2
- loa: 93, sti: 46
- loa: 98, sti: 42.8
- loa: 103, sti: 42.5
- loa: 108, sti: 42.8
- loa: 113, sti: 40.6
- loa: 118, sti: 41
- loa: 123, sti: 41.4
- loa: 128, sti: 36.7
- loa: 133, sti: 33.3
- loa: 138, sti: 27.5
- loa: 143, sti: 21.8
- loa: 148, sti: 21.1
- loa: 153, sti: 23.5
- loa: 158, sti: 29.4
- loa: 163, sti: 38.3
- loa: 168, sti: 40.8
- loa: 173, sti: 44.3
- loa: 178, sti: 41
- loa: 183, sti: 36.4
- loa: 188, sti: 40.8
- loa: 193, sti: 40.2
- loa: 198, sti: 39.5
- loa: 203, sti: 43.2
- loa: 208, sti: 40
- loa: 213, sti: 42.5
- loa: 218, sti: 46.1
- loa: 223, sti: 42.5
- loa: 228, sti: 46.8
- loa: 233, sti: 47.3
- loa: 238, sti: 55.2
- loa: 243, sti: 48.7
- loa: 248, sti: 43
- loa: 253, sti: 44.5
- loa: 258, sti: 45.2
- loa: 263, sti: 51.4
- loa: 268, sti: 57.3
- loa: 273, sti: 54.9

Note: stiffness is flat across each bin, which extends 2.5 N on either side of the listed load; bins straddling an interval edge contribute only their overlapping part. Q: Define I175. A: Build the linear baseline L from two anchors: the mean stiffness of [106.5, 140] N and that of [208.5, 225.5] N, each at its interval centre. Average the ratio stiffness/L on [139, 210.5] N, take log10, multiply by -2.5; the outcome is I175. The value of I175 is 0.15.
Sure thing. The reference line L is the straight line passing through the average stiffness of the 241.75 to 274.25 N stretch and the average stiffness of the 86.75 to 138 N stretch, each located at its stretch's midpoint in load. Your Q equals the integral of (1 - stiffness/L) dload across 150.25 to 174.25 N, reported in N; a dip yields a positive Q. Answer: 4.8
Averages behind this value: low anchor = 40.3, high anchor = 49.1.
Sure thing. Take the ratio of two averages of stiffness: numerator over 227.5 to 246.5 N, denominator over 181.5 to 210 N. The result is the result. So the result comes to 1.2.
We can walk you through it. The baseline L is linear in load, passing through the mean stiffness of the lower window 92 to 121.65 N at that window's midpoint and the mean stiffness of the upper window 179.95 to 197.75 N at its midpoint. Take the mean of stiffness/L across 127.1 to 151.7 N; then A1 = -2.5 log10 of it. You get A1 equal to 0.447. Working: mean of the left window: 42.4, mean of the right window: 39.2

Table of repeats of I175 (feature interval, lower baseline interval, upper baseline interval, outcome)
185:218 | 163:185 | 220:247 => 0.06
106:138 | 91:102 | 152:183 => 0.09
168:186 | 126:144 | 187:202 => -0.09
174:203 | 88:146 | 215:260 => 0.08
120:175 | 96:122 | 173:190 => 0.25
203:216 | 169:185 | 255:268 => 0.06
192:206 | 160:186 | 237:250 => 0.05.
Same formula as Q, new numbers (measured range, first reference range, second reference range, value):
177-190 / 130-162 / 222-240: -1.06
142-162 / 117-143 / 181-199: 6.09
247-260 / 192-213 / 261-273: 1.85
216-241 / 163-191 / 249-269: -1.14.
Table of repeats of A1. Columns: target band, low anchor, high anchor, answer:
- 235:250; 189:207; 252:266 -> -0.076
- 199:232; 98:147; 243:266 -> 0.001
